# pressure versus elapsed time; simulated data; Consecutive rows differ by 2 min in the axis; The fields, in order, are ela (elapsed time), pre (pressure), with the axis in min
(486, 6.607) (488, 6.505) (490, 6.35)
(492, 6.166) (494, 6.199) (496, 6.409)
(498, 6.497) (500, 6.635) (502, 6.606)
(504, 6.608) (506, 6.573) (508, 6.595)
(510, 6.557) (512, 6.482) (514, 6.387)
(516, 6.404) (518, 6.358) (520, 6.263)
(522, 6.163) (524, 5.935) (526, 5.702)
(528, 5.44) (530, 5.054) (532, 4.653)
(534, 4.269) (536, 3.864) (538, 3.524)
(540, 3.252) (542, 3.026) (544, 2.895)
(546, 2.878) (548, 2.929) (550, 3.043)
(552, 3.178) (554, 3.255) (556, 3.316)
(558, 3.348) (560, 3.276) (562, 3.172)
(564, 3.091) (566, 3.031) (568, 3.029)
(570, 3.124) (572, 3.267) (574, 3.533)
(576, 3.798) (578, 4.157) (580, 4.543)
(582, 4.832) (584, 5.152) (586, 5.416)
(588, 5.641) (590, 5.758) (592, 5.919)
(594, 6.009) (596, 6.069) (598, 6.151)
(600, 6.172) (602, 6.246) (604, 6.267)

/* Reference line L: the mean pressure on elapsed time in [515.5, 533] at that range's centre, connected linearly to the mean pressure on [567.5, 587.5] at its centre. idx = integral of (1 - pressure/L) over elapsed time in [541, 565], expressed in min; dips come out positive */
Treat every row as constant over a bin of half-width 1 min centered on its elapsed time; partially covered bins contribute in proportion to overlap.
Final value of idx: 8.6 min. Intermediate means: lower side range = 5.76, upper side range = 4.15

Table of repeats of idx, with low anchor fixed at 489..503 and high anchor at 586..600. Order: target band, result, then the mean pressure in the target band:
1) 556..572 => 7.62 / 3.17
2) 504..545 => 6.35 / 5.3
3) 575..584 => 2.34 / 4.42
